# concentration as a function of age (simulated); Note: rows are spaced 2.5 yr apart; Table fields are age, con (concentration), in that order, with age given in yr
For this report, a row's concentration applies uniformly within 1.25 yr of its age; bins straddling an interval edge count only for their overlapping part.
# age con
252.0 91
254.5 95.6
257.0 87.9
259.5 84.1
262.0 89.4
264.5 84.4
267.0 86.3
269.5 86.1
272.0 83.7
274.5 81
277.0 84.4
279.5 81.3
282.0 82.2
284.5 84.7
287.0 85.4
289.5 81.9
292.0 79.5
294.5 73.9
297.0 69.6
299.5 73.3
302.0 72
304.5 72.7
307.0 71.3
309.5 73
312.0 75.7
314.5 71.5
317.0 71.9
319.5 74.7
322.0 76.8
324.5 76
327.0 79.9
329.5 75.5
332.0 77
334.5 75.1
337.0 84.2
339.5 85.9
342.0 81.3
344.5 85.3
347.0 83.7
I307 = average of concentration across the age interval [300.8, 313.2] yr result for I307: 72.9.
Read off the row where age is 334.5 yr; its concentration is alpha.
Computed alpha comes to 75.1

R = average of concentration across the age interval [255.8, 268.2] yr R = 86.4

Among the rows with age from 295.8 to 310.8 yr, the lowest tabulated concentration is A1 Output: 69.6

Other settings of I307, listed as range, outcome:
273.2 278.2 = 82.7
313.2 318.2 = 71.7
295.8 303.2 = 71.6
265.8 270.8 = 86.2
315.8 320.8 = 73.3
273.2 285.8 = 82.7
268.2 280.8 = 83.3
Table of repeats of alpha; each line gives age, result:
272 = 83.7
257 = 87.9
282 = 82.2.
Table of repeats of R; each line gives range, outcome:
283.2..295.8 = 81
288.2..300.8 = 75.7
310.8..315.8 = 73.6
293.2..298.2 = 71.8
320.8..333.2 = 77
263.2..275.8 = 84.3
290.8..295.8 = 76.6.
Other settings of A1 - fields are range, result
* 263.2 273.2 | 83.7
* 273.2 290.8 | 81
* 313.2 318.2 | 71.5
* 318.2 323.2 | 74.7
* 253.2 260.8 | 84.1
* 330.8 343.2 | 75.1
